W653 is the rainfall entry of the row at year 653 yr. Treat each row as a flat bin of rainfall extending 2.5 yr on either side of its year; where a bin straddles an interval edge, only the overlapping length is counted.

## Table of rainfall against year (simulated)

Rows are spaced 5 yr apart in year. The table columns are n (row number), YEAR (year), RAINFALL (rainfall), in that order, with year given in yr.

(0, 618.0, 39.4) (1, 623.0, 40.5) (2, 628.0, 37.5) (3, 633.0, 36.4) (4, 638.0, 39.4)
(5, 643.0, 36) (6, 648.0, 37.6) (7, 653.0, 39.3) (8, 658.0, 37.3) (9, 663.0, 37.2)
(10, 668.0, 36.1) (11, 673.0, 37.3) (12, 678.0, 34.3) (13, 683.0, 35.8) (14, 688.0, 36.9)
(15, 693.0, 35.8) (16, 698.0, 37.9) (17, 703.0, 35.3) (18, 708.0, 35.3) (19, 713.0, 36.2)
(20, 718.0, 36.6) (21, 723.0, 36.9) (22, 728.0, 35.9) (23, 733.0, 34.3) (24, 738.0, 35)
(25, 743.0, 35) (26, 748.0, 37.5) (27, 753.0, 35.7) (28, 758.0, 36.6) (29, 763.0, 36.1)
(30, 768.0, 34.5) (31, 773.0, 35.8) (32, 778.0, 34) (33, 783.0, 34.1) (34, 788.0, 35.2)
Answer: 39.3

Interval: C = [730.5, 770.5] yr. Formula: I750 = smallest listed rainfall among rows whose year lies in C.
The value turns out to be 34.3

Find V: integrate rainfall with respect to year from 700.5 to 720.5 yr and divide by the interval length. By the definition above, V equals 35.9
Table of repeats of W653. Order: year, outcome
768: 34.5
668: 36.1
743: 35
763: 36.1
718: 36.6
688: 36.9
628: 37.5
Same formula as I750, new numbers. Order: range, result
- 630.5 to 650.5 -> 36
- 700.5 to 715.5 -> 35.3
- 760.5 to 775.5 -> 34.5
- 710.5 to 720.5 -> 36.2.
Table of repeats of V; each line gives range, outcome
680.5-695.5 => 36.2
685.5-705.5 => 36.5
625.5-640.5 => 37.8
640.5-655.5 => 37.6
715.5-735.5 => 35.9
